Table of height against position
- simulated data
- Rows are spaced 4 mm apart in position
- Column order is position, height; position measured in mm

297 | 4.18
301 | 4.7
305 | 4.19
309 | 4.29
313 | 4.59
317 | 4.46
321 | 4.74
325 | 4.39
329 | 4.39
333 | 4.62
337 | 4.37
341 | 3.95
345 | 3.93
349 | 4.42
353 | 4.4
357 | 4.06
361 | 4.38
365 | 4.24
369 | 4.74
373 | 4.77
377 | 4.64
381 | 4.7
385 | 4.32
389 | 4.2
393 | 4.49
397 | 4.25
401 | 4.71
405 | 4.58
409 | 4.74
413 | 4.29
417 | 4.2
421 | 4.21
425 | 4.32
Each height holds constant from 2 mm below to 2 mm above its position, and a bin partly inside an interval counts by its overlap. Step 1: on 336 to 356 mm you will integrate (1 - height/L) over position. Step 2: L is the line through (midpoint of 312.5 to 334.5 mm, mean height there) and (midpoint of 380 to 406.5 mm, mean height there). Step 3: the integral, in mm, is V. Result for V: 1.3 mm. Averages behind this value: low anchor 4.53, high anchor 4.45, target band 4.2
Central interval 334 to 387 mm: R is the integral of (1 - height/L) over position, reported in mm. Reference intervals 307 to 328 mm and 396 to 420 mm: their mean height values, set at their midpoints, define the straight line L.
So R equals 1.1 mm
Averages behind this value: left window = 4.49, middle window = 4.38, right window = 4.46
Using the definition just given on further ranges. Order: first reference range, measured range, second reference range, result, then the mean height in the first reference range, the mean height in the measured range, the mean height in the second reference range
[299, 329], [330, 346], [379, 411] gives 0.8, 4.47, 4.25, 4.5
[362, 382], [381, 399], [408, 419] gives 0.6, 4.6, 4.36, 4.38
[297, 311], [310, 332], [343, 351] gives -1.1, 4.36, 4.51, 4.17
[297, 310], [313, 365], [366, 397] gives 1.0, 4.37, 4.35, 4.52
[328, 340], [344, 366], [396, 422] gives 0.9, 4.42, 4.25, 4.44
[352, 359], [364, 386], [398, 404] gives -1.1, 4.21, 4.59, 4.61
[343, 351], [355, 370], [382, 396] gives -0.3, 4.17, 4.33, 4.36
